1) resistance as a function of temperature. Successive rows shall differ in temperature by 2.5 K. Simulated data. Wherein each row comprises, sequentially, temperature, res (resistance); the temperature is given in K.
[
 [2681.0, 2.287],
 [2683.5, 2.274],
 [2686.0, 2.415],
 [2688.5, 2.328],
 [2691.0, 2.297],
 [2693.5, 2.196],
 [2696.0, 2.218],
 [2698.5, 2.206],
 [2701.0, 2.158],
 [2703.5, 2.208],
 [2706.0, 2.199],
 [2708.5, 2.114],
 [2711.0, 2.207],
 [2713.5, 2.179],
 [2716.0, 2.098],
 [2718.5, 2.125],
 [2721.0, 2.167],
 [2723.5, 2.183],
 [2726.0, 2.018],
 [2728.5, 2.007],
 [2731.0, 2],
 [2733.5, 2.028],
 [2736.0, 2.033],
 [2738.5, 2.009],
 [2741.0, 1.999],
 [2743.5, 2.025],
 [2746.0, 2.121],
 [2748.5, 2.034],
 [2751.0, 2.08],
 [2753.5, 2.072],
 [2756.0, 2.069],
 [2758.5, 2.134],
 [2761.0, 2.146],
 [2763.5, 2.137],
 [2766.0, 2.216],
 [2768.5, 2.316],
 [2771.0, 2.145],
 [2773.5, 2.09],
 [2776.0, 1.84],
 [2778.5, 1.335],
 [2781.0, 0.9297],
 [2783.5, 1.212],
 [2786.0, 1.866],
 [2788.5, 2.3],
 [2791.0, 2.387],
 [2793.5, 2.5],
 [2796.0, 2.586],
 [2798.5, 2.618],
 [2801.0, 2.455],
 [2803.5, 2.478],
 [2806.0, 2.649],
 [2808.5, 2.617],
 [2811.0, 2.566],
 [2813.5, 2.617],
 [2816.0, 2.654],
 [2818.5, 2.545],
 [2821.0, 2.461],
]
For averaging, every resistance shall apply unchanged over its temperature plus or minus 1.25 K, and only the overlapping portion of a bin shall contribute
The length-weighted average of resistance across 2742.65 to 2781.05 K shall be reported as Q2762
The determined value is 2.01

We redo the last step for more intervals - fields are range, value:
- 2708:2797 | 2.05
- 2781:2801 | 2.15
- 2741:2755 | 2.06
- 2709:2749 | 2.08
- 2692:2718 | 2.18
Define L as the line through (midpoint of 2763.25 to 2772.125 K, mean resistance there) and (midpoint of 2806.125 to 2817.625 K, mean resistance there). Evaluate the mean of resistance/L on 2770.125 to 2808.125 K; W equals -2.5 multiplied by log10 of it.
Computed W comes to 0.152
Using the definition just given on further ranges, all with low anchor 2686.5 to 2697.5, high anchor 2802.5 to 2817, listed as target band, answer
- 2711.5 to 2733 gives 0.124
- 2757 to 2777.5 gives 0.171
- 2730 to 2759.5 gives 0.179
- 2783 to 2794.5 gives 0.208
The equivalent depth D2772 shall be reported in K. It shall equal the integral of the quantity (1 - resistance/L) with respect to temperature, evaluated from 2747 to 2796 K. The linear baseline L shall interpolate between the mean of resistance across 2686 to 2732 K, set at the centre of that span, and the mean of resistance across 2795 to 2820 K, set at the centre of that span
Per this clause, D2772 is 8.5 K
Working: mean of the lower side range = 2.17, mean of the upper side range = 2.58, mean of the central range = 2.01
